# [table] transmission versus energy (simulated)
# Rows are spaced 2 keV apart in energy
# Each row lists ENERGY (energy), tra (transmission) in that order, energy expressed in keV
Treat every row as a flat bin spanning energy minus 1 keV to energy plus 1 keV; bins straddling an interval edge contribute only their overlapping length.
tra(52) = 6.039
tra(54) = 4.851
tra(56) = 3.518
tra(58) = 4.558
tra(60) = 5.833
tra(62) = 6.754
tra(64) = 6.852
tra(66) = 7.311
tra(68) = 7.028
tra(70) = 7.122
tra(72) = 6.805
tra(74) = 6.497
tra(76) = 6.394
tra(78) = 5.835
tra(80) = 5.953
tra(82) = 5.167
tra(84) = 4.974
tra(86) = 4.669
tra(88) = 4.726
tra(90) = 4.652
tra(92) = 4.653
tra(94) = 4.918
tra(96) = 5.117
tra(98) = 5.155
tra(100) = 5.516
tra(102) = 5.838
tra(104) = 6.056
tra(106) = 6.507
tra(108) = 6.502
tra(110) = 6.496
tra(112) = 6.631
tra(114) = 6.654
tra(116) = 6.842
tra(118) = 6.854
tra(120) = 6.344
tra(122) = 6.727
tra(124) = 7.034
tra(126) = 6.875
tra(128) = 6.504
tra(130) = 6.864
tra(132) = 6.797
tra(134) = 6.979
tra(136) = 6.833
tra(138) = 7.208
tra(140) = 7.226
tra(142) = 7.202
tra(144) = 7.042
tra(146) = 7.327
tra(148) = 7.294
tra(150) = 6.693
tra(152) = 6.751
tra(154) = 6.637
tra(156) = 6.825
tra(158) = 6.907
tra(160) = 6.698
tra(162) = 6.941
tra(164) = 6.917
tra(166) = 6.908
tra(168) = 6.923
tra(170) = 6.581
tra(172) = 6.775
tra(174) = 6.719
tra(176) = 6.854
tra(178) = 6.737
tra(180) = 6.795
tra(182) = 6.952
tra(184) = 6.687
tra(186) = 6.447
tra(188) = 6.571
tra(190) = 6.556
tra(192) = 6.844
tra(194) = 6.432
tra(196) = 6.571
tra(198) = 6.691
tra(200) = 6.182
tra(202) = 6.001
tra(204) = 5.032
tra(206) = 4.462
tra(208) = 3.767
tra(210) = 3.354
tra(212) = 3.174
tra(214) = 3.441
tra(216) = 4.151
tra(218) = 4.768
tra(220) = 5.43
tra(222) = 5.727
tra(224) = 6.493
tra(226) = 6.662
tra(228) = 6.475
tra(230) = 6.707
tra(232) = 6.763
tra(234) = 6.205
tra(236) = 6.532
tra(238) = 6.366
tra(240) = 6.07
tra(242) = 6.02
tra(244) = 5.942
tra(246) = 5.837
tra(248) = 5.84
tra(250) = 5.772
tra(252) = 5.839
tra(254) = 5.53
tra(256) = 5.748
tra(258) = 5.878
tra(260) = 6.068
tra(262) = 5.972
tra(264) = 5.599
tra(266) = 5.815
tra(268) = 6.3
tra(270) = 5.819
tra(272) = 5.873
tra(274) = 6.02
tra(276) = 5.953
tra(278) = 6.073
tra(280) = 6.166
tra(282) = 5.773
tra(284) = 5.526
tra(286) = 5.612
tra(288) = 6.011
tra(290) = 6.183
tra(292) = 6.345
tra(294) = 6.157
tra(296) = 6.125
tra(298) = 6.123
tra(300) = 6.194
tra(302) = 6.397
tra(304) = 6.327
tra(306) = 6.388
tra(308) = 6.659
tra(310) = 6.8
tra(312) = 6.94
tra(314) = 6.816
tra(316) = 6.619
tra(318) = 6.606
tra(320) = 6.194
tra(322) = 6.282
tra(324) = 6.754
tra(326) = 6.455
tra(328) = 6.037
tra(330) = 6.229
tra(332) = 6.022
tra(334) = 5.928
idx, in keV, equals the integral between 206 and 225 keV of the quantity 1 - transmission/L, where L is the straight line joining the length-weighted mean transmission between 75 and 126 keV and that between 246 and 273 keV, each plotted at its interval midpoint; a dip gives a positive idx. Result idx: 4.47 keV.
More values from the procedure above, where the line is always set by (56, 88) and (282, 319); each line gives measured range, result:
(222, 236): -0.63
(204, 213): 3.41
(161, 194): -3.30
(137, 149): -2.22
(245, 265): 1.40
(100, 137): -3.31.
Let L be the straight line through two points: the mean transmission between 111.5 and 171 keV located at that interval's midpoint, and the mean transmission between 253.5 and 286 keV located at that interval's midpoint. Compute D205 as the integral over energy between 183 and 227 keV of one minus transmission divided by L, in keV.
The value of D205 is 6.0 keV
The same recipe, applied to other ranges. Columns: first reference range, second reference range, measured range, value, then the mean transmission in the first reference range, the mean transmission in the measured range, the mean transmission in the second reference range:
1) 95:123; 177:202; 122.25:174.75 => -4.0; 6.23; 6.9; 6.6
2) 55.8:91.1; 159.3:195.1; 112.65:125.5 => -1.0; 5.86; 6.74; 6.74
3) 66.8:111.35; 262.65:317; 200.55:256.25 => 5.0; 5.77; 5.51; 6.17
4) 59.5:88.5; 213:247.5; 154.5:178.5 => -3.3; 6.16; 6.81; 5.86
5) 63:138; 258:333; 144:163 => -2.2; 6.19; 6.9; 6.19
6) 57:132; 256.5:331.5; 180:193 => -1.2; 6.1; 6.69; 6.19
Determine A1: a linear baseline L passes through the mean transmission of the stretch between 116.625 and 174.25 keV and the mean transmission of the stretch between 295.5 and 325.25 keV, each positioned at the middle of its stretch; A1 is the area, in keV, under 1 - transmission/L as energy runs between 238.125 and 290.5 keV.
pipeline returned 5.5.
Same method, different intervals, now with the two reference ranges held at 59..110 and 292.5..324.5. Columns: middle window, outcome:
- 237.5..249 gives 0.5 keV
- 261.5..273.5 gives 0.9 keV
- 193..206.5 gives 0.5 keV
